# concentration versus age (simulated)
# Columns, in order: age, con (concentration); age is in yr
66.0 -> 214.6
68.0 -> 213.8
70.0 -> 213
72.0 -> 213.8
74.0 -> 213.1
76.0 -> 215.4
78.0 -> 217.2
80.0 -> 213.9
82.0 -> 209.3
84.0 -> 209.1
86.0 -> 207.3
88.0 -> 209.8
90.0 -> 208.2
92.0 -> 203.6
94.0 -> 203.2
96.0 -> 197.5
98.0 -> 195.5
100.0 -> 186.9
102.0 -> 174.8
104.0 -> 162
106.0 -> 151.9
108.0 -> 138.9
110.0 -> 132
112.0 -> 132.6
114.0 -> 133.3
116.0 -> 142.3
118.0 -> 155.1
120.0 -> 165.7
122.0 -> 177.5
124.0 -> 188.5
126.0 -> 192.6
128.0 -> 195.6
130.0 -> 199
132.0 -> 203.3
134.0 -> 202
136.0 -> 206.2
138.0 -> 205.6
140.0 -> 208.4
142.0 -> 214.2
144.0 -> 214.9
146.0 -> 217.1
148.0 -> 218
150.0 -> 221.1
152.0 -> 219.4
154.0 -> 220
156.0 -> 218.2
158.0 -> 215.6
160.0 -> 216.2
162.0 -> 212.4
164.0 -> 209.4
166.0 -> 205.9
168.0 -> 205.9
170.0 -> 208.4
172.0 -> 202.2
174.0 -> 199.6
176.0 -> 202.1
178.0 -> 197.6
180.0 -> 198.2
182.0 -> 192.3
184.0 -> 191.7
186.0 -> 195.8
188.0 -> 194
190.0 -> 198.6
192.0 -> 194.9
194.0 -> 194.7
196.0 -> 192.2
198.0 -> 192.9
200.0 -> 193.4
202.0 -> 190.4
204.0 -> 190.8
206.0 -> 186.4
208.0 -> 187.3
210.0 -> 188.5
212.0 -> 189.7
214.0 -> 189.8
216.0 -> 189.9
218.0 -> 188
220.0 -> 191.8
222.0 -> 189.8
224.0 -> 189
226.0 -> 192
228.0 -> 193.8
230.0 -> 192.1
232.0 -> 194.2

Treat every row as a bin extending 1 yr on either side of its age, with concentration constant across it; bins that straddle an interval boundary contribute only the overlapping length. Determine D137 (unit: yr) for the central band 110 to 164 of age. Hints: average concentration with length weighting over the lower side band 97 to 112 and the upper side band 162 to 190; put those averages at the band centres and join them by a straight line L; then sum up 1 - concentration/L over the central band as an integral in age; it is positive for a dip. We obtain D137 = -4.58 yr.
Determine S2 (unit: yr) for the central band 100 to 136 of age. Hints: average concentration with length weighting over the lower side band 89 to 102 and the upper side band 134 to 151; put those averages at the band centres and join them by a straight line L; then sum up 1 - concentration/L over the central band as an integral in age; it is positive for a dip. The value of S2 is 6.3 yr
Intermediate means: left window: 197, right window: 213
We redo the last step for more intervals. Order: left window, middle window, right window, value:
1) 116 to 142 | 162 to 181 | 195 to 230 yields -1.3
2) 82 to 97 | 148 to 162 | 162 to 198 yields -1.2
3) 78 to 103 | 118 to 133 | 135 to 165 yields 1.6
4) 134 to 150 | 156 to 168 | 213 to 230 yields -0.3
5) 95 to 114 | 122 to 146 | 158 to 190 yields -3.1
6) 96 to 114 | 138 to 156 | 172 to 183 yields -3.3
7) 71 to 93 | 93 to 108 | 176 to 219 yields 2.1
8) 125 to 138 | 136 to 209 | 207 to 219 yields -3.3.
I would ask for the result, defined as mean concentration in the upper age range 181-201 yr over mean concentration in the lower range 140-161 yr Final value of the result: 0.89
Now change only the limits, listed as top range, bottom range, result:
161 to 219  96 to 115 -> 1.24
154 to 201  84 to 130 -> 1.14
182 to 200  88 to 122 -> 1.15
